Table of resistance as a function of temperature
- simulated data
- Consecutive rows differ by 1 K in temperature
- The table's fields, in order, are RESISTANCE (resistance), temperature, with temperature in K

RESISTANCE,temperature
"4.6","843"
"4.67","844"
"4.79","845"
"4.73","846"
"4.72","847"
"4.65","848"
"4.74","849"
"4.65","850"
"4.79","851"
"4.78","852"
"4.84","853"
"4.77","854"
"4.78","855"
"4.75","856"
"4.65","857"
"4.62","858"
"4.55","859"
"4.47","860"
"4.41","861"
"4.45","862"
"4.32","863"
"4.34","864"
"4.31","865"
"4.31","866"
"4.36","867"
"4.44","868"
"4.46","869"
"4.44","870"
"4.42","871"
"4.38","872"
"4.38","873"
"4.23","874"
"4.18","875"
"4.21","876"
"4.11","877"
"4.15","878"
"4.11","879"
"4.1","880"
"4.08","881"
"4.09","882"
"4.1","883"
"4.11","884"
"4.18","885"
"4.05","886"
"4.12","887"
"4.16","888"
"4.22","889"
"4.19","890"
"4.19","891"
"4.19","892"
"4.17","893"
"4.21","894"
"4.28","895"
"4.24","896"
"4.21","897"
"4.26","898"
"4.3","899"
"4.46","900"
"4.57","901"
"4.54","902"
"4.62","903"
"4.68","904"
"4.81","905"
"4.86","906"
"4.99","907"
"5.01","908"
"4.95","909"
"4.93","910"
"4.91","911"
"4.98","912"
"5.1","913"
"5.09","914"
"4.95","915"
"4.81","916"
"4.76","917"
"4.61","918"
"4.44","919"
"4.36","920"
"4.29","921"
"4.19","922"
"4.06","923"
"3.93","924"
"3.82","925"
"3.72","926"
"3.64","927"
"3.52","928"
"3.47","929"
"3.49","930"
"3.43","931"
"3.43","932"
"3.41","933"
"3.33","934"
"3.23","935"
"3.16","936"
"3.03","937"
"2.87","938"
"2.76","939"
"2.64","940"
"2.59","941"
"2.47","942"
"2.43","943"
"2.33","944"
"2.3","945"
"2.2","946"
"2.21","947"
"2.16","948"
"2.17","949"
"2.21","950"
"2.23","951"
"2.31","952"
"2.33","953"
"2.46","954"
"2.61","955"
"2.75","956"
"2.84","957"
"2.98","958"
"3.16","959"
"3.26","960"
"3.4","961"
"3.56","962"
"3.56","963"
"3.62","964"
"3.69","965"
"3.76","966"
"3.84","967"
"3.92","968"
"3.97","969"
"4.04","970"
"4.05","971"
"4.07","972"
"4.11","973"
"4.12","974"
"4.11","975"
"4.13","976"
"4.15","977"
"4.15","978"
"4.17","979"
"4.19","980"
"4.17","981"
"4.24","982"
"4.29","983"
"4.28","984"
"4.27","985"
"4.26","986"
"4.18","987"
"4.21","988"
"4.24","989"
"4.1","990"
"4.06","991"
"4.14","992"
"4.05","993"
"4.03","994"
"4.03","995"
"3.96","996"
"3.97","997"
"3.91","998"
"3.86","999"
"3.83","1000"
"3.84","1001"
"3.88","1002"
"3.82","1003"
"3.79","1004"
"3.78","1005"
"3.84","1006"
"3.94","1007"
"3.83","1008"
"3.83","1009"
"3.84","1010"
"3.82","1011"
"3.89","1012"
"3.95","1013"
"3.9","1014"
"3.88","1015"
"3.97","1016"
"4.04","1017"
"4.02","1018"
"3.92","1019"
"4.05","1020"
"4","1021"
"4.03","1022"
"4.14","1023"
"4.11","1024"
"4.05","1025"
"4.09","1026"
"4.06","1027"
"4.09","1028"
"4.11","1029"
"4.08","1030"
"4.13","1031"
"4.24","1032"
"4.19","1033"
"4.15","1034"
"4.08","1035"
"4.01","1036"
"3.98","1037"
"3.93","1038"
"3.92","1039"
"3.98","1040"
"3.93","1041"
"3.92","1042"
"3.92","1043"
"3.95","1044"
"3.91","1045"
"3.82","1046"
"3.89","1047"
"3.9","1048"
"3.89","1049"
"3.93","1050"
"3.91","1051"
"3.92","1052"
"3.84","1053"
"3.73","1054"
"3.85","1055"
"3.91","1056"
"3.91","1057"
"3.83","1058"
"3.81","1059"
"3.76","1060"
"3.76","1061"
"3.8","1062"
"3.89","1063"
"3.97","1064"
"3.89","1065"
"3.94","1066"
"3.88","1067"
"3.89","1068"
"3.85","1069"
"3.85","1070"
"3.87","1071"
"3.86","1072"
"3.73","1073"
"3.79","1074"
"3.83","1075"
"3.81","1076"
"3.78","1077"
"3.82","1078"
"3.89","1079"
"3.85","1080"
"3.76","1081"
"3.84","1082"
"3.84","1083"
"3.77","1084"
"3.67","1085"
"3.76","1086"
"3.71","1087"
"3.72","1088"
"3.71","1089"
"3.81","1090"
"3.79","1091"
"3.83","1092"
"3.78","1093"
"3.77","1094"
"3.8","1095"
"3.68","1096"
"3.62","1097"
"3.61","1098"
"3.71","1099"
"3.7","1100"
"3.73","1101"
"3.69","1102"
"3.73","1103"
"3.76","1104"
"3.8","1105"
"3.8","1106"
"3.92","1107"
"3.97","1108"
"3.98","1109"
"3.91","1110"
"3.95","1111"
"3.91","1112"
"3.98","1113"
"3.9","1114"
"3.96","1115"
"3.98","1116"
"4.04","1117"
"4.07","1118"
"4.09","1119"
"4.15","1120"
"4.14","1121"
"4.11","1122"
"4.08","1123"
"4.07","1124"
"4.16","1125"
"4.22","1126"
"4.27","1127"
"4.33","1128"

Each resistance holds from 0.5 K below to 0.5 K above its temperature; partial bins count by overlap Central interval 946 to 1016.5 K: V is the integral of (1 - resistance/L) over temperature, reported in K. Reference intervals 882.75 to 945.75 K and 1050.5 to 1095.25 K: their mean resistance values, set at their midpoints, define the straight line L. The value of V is 4.50 K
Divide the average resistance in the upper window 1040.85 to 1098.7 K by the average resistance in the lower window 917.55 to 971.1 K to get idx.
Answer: 1.2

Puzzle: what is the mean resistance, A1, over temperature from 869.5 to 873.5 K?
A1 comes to 4.41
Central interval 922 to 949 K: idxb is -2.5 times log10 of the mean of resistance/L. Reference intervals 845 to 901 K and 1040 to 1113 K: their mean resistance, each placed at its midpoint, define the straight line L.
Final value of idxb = 0.34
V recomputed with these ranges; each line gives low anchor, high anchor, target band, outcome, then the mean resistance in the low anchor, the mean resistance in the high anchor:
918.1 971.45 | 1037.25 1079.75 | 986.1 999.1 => -2.2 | 3.21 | 3.87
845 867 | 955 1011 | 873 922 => -0.9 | 4.6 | 3.88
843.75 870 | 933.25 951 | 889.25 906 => -3.5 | 4.59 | 2.59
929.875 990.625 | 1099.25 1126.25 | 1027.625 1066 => -2.5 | 3.37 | 3.95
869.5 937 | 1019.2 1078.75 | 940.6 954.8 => 6.3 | 4.24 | 3.93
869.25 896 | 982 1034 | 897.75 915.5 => -2.7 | 4.2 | 4.02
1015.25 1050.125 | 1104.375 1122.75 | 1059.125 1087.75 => 1.2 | 4.01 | 3.98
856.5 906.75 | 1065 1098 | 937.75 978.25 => 9.7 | 4.33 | 3.8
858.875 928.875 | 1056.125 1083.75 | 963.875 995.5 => 0.2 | 4.37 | 3.84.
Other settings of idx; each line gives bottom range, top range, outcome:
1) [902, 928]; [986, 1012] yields 0.87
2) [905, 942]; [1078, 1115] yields 0.95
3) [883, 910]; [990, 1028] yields 0.90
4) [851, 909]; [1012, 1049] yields 0.91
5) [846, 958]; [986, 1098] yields 0.98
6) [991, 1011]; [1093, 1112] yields 0.97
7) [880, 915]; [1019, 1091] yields 0.87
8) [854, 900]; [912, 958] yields 0.77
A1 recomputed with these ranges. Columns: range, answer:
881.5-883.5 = 4.09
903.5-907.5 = 4.83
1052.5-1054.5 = 3.79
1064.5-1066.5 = 3.92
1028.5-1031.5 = 4.11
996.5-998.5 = 3.94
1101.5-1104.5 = 3.73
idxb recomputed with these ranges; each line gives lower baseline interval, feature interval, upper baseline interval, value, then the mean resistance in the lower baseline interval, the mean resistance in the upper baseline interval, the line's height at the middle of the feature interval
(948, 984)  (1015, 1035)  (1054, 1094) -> -0.112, 3.5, 3.82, 3.67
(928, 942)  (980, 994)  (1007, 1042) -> -0.152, 3.13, 4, 3.64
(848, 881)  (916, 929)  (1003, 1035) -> 0.043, 4.45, 3.99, 4.28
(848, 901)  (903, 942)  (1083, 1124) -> 0.055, 4.36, 3.85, 4.25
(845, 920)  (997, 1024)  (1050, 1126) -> 0.050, 4.49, 3.86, 4.1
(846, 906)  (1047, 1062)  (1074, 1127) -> 0.034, 4.39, 3.87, 3.98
